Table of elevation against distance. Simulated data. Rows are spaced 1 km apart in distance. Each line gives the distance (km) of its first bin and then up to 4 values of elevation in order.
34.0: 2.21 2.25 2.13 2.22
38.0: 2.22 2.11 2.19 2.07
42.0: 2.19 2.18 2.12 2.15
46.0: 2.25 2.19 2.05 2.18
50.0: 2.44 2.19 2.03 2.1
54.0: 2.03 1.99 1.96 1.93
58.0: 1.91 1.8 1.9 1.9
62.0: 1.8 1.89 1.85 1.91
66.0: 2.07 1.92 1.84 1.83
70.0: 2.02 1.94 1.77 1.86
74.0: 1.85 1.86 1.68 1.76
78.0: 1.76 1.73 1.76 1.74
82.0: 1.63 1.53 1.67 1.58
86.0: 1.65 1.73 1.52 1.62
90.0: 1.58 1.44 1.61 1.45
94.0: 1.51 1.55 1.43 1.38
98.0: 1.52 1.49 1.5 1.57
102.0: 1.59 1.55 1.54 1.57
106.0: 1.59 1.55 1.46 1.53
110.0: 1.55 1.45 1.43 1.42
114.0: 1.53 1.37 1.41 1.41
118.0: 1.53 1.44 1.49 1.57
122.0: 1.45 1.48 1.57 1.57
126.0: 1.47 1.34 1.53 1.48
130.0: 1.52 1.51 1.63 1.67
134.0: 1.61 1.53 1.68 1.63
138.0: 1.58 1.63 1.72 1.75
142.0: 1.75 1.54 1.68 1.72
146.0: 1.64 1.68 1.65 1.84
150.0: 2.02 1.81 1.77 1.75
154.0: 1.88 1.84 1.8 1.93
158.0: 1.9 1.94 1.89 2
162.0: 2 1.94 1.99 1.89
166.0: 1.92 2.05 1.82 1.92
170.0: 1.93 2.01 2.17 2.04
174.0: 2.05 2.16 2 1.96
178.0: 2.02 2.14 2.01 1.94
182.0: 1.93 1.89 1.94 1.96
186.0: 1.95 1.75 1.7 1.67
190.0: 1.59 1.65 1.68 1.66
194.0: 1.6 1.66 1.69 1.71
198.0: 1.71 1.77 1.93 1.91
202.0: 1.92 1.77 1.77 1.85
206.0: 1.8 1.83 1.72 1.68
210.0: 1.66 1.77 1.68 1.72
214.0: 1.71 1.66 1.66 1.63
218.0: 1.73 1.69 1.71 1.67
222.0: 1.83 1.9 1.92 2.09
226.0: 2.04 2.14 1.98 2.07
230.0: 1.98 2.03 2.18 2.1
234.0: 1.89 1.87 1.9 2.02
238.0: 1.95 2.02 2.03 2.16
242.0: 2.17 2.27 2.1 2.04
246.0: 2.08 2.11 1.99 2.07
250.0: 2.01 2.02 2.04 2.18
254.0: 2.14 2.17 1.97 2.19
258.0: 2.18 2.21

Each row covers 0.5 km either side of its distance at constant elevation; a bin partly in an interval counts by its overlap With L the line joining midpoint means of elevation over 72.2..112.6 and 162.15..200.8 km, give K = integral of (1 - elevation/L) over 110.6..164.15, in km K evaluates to 2.76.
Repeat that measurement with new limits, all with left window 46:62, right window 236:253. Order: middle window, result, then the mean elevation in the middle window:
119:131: 3.24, 1.5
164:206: 3.80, 1.87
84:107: 5.60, 1.55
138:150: 2.06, 1.7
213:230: 1.84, 1.84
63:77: 1.15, 1.87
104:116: 3.24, 1.49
